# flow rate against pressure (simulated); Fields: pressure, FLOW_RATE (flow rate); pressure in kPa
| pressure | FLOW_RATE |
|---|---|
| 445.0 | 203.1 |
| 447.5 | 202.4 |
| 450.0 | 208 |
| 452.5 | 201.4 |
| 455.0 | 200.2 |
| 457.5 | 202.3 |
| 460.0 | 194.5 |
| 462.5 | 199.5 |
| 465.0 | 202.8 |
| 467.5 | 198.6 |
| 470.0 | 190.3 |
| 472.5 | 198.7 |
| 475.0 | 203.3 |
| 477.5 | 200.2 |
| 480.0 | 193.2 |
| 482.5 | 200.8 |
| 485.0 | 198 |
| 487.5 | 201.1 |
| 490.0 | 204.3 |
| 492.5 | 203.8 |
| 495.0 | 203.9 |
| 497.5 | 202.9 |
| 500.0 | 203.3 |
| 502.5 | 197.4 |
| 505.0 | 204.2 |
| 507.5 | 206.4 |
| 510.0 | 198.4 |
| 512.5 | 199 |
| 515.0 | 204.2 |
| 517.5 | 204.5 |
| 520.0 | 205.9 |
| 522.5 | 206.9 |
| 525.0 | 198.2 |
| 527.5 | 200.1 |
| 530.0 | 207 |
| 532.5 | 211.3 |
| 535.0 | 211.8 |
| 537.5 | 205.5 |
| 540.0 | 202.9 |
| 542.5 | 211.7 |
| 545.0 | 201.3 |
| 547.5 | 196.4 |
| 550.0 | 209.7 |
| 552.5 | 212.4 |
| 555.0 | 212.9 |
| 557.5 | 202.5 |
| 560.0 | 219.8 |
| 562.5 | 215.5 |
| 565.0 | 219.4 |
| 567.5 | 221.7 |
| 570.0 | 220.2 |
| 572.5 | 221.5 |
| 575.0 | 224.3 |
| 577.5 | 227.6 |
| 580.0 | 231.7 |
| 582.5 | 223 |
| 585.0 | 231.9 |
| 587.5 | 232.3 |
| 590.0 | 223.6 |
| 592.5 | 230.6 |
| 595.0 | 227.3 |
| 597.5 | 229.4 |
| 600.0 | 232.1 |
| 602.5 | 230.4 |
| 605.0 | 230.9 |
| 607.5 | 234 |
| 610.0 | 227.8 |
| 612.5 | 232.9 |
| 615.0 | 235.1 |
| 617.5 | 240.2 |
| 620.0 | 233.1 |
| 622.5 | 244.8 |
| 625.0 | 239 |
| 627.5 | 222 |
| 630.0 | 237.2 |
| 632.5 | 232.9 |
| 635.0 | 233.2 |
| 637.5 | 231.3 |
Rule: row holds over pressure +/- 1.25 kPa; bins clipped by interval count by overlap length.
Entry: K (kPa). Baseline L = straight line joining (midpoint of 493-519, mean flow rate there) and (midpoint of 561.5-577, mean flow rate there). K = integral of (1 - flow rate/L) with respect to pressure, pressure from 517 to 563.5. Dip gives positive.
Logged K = 1.1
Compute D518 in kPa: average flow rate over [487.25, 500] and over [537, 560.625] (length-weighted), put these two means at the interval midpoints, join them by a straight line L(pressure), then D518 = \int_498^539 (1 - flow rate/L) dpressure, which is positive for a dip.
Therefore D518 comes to 0.2 kPa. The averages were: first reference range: 203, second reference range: 207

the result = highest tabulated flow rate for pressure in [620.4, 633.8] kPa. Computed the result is 244.8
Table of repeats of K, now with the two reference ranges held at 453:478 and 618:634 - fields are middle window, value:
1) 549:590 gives 0.3 kPa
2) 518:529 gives 0.5 kPa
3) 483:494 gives 0.1 kPa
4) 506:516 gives 0.3 kPa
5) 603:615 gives 0.0 kPa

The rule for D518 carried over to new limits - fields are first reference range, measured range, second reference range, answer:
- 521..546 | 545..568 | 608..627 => 0.3 kPa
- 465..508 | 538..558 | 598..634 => 0.9 kPa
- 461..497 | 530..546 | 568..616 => 0.6 kPa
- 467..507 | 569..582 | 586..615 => -0.1 kPa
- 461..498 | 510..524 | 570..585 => 0.4 kPa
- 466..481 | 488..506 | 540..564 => -0.2 kPa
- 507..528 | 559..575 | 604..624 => -0.1 kPa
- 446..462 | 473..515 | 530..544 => 0.7 kPa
